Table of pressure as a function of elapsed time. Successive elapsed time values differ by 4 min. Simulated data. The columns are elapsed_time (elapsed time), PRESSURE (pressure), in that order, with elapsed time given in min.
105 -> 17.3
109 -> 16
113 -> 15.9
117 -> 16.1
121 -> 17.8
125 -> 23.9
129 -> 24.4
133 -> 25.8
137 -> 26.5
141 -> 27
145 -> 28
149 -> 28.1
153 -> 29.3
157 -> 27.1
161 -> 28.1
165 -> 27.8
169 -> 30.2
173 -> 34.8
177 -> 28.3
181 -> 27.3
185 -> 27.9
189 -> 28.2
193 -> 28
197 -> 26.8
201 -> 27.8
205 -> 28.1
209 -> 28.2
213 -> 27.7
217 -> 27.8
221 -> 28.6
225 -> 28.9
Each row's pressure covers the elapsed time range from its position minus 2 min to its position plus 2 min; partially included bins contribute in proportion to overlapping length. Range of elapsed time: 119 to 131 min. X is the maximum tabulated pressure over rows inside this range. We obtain 24.4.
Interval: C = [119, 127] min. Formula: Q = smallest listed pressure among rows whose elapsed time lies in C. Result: 17.8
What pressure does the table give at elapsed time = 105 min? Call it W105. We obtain 17.3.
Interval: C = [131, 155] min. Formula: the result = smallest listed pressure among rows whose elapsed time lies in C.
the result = 25.8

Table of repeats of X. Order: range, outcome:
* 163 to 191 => 34.8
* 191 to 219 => 28.2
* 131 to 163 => 29.3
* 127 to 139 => 26.5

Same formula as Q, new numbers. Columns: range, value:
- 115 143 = 16.1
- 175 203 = 26.8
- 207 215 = 27.7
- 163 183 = 27.3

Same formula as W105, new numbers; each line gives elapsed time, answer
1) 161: 28.1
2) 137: 26.5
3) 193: 28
